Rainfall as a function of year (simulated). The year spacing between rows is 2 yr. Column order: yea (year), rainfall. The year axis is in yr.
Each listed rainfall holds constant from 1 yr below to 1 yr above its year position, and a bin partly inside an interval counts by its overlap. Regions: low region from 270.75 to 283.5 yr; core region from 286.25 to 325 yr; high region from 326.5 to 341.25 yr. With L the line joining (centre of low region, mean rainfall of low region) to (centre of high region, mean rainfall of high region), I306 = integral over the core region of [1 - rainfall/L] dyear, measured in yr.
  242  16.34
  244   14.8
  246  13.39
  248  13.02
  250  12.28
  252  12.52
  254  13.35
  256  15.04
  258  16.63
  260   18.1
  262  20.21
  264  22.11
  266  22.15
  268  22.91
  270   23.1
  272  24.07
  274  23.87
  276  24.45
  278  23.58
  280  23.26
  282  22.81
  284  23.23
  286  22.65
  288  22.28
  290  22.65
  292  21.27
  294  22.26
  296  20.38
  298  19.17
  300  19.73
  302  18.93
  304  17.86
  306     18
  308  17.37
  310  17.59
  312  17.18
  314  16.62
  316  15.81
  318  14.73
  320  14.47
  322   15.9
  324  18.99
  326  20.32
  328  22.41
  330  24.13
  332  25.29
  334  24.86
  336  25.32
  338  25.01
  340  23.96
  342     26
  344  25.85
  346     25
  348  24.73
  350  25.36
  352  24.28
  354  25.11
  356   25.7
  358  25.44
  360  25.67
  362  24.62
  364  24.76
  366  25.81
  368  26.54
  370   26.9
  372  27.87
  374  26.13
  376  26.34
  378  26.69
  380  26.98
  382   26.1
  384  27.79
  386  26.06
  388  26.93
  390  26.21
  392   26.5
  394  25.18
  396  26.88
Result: 8.7 yr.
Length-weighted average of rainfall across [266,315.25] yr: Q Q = 21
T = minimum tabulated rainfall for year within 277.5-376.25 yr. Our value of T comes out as 14.47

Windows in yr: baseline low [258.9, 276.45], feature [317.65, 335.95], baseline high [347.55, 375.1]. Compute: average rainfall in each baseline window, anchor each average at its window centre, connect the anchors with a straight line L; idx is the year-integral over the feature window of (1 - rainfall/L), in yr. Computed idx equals 2.9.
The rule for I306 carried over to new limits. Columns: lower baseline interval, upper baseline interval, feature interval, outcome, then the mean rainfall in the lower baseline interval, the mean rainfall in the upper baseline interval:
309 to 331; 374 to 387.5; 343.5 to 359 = -1.89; 18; 26.6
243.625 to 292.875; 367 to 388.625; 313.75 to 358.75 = 3.22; 19.8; 26.8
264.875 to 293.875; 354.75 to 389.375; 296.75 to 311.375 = 3.35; 23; 26.2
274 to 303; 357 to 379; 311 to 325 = 4.32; 22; 26.1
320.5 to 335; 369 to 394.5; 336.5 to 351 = -1.36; 21.5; 26.6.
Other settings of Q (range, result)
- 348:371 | 25.4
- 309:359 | 22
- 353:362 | 25.4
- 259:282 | 22.5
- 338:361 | 25.2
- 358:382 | 26.2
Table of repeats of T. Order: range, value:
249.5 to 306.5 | 12.28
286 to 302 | 18.93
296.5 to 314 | 16.62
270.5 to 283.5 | 22.81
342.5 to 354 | 24.28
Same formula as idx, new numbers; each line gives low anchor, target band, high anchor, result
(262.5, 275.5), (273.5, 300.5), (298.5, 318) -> -2.3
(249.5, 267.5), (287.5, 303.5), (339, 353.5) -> -0.2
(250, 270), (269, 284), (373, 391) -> -3.4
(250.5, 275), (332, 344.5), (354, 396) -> -0.6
